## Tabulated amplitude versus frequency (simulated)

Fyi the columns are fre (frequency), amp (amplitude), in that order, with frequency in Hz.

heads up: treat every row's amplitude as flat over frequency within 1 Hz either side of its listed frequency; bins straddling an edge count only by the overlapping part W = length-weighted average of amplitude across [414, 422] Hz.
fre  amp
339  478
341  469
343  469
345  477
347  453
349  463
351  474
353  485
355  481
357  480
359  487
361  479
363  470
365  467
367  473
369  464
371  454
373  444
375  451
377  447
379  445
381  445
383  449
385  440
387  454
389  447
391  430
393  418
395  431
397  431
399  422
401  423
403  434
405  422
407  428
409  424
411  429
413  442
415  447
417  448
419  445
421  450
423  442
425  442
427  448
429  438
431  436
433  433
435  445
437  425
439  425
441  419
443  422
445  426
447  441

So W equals 448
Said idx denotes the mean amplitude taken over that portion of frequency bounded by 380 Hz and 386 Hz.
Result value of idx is 445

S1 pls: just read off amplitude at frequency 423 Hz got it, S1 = 442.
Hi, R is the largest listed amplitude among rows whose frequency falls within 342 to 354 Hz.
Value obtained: 485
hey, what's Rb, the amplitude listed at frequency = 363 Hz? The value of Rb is 470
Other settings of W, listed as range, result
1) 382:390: 448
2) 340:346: 472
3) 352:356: 483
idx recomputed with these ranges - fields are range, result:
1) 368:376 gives 453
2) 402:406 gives 428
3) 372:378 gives 447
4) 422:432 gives 441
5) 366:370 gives 468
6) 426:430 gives 443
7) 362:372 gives 466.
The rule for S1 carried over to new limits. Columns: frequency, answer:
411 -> 429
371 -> 454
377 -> 447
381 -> 445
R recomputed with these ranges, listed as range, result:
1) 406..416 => 447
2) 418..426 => 450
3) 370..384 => 454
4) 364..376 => 473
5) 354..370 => 487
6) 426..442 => 448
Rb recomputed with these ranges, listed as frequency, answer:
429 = 438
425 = 442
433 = 433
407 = 428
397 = 431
